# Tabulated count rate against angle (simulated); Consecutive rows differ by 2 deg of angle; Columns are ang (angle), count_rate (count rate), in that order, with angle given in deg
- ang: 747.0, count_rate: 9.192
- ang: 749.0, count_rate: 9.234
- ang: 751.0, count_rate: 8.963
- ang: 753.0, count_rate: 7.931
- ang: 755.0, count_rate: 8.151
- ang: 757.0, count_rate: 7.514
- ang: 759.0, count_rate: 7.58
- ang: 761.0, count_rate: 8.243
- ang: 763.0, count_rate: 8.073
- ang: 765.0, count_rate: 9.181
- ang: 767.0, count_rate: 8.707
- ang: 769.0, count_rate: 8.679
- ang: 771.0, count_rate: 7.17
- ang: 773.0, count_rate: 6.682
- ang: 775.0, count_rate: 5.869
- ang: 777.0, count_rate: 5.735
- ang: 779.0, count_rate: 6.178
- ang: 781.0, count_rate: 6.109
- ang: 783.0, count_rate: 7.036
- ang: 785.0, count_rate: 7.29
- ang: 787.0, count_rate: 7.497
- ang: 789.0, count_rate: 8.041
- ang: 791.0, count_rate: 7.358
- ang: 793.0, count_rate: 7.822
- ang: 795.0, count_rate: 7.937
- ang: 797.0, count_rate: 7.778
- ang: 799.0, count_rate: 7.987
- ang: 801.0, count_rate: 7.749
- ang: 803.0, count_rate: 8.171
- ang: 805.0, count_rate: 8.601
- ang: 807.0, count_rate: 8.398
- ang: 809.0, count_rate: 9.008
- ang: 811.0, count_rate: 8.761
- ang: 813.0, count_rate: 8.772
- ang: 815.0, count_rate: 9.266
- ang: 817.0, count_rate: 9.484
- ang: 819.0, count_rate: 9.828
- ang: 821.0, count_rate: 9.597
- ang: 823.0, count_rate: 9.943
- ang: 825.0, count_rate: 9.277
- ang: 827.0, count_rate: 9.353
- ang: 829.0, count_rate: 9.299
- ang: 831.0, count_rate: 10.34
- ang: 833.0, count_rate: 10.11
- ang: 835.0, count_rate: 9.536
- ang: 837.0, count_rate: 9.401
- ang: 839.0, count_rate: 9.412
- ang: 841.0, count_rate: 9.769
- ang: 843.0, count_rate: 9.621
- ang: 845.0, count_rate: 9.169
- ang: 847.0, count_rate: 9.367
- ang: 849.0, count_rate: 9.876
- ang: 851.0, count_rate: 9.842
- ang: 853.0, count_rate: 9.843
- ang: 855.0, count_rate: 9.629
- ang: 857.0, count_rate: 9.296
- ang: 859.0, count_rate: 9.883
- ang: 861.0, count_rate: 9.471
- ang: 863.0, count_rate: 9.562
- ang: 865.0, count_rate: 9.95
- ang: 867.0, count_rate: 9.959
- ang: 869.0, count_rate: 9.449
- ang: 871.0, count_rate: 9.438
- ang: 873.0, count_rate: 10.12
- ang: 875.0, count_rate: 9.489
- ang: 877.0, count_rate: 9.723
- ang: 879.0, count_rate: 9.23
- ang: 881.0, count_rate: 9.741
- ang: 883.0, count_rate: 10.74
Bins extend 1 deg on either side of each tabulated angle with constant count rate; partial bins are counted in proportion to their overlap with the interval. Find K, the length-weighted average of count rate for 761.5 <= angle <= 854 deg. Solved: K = 8.54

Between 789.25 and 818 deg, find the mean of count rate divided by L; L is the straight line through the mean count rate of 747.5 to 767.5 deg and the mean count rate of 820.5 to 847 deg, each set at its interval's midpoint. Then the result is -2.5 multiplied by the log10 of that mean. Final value 0.09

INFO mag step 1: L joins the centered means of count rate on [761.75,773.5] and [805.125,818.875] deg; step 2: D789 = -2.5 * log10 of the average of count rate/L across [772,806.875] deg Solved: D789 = 0.17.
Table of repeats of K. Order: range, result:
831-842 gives 9.71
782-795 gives 7.54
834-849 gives 9.5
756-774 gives 7.98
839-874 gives 9.65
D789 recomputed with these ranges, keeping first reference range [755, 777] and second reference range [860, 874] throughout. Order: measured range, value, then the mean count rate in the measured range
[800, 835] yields -0.06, 9.18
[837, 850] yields -0.03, 9.53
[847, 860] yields -0.03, 9.7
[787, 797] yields 0.06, 7.76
